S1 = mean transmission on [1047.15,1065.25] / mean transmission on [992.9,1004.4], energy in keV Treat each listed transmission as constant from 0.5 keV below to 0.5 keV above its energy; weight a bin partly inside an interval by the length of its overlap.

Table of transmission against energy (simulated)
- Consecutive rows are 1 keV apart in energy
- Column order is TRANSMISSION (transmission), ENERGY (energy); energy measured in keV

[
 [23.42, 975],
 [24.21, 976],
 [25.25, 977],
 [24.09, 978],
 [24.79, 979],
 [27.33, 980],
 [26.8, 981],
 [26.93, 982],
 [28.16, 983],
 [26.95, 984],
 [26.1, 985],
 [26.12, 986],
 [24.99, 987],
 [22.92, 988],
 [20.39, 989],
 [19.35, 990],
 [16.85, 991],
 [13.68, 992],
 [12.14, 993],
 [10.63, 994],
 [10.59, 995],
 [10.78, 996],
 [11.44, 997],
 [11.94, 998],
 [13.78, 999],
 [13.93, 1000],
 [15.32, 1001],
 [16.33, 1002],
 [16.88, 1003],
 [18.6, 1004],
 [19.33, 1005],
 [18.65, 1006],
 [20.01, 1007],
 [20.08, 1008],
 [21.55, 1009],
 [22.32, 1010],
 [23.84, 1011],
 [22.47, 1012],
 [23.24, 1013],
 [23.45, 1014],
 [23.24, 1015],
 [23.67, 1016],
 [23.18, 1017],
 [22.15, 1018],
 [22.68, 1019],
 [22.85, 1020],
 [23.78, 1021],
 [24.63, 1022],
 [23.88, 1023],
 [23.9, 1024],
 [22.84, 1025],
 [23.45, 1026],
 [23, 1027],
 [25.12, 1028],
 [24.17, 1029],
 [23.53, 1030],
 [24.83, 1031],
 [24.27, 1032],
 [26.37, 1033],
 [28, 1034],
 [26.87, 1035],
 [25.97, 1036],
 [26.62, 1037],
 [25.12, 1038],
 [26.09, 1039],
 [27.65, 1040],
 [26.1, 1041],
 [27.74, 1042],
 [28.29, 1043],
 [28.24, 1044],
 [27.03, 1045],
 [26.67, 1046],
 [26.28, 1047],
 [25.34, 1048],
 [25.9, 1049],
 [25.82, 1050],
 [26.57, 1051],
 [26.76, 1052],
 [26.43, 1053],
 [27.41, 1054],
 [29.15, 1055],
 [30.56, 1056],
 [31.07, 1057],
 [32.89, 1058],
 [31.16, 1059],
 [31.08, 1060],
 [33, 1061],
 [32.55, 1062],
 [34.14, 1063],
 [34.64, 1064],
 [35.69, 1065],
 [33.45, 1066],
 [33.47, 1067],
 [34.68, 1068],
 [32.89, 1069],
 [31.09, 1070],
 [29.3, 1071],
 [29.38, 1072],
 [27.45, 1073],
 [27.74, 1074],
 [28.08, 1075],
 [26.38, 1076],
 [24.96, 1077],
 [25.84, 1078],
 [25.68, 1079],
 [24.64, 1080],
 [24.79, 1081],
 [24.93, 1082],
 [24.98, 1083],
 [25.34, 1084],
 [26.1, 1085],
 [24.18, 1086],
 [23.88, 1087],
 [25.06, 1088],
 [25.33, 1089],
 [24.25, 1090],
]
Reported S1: 2.21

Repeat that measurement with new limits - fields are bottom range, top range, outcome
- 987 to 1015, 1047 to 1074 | 1.72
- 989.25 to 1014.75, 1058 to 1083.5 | 1.73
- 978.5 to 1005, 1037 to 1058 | 1.44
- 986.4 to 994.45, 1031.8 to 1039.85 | 1.48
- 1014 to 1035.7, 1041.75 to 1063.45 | 1.20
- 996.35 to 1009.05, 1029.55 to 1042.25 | 1.58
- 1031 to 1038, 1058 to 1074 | 1.23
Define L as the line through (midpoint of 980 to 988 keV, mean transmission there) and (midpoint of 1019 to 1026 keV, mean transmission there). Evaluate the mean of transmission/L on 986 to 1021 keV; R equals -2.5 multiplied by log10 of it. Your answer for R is 0.302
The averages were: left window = 26.4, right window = 23.6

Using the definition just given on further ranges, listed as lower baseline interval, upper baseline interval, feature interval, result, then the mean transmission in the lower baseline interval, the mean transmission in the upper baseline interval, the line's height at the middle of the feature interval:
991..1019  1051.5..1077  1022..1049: -0.051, 18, 30.7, 24.5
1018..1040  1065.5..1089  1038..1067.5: -0.124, 24.7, 27.5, 26.1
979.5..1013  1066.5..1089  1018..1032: -0.073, 19.4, 27.3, 22.2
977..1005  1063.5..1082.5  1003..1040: -0.018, 19.3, 29.2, 23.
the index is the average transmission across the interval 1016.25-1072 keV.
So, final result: 27.6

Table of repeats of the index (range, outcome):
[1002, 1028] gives 22.1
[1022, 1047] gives 25.6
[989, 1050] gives 21.8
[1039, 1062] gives 28.3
